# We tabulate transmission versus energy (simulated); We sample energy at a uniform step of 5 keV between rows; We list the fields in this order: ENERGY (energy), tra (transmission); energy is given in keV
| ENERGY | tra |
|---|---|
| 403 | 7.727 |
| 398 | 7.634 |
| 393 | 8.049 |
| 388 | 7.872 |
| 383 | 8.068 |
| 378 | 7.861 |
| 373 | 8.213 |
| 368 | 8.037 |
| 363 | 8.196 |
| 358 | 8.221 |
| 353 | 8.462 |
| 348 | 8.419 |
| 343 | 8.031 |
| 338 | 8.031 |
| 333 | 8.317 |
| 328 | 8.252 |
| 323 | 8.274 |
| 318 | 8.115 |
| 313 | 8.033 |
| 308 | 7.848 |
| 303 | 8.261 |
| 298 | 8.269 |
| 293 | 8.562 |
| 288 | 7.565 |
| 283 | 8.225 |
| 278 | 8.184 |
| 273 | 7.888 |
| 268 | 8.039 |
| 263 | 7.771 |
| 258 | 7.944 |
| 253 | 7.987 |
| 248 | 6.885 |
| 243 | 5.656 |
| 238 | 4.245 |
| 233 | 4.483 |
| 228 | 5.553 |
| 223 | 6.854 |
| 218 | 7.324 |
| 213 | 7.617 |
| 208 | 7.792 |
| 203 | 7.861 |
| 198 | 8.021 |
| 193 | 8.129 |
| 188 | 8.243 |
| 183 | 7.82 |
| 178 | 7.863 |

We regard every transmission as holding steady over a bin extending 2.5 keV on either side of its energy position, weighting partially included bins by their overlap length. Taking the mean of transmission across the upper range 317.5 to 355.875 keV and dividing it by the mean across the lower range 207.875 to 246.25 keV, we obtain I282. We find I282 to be 1.35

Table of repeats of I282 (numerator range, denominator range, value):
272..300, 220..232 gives 1.35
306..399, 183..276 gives 1.13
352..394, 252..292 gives 1.02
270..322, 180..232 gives 1.09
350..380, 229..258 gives 1.36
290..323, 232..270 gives 1.22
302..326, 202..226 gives 1.09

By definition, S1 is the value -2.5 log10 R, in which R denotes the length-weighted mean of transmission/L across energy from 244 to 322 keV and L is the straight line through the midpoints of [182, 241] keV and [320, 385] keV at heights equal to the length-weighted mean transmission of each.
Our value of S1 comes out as -0.05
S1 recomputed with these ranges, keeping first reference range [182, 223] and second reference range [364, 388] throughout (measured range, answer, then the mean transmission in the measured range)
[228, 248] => 0.46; 5.15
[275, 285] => -0.04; 8.19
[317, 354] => -0.03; 8.23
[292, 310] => -0.04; 8.22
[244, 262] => 0.06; 7.46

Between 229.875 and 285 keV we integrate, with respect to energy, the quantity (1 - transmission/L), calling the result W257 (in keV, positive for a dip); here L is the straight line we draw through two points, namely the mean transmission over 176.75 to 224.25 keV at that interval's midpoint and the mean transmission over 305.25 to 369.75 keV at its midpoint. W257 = 6.6 keV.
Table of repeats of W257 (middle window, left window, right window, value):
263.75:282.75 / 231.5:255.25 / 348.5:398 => -4.9 keV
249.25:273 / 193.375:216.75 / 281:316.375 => 0.4 keV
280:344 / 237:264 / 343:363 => -3.6 keV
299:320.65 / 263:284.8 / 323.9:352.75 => 0.2 keV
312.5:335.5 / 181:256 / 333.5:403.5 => -1.4 keV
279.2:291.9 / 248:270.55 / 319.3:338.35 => 0.0 keV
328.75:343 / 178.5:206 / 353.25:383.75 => -0.1 keV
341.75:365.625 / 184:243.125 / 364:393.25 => -1.3 keV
